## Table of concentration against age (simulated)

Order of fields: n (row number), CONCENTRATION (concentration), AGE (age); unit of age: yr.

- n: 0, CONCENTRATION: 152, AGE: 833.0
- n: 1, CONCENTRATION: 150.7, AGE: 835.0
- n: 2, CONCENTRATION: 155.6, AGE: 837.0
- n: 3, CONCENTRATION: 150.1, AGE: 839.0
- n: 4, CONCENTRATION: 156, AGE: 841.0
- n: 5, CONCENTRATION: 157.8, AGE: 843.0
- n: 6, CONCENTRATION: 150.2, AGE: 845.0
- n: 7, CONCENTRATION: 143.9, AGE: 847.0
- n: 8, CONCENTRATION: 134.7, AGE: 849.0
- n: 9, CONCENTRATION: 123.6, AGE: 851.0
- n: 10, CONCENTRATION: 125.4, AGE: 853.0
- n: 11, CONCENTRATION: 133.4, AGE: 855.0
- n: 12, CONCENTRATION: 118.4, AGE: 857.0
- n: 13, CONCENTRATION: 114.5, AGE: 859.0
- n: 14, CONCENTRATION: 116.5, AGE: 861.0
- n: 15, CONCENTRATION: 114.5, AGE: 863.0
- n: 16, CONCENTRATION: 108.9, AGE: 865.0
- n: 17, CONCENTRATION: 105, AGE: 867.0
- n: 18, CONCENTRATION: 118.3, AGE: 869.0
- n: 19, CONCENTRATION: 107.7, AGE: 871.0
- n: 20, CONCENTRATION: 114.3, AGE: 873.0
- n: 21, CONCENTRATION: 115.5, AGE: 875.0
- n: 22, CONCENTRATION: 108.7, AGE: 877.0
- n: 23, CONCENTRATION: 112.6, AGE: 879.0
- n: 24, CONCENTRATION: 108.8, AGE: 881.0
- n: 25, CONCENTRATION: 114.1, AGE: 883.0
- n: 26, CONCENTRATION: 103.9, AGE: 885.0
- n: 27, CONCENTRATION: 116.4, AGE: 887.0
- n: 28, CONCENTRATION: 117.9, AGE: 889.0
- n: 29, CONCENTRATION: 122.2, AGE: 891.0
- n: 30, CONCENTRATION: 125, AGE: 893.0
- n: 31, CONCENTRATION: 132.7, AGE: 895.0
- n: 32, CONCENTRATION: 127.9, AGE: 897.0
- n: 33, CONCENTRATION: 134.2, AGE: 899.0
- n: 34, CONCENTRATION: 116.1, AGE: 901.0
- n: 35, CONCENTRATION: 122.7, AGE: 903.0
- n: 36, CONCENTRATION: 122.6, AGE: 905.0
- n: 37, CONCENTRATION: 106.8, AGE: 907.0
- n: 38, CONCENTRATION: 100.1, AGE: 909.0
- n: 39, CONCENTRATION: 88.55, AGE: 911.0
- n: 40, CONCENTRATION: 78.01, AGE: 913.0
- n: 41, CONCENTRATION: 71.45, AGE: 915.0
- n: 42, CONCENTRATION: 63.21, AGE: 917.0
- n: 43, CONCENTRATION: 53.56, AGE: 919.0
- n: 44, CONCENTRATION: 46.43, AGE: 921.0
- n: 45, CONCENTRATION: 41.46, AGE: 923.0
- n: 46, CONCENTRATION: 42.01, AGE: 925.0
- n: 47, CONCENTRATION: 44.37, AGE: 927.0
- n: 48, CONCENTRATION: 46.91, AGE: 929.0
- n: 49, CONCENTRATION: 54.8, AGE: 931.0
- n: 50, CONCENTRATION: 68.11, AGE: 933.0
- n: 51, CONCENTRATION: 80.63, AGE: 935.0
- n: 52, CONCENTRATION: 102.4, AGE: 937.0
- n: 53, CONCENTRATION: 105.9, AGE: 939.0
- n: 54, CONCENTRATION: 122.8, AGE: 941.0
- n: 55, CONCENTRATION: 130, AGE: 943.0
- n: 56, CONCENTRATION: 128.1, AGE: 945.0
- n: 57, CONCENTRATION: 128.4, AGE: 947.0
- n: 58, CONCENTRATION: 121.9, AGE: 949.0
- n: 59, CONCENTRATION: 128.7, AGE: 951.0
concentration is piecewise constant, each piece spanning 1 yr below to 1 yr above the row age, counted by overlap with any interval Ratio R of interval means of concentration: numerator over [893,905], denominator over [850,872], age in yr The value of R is 1.08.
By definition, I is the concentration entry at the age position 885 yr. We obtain 103.9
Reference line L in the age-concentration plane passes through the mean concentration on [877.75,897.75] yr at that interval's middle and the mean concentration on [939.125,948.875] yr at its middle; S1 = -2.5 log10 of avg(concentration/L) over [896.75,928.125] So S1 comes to 0.395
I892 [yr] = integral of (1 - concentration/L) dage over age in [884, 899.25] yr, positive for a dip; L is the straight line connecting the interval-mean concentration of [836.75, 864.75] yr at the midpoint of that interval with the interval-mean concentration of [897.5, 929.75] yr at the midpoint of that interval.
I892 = -3.5 yr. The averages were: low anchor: 134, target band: 122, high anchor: 80.9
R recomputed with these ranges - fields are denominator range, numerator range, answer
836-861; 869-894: 0.83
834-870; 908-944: 0.56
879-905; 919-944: 0.61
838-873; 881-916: 0.87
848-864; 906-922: 0.62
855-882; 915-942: 0.59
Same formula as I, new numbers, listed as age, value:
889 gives 117.9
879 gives 112.6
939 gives 105.9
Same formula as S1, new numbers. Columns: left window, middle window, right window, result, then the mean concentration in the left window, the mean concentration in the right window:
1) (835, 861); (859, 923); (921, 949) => 0.07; 138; 84.3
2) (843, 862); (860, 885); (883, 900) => 0.13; 130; 122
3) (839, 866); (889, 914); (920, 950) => -0.11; 131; 84.3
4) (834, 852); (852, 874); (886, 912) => 0.18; 147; 118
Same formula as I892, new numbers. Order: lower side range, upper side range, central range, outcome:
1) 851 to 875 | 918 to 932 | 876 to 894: -4.59 yr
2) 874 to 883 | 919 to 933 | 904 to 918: -4.30 yr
